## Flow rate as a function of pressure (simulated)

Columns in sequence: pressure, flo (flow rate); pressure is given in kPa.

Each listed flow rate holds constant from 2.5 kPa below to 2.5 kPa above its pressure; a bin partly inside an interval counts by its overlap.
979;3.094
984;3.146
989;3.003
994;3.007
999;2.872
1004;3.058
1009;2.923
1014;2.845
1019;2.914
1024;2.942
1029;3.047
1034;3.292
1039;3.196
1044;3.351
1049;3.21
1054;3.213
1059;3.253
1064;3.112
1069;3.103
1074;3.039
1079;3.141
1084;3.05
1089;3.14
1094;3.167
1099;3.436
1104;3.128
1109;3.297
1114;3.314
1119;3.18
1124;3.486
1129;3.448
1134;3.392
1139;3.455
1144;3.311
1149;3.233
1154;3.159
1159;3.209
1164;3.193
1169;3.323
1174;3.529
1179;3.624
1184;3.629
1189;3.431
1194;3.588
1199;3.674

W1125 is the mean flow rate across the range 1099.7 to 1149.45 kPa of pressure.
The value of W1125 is 3.33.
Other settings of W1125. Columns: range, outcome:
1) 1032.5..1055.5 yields 3.25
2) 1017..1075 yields 3.14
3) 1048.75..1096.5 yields 3.14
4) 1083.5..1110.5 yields 3.21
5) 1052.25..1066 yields 3.19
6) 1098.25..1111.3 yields 3.27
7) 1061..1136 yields 3.23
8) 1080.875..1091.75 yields 3.1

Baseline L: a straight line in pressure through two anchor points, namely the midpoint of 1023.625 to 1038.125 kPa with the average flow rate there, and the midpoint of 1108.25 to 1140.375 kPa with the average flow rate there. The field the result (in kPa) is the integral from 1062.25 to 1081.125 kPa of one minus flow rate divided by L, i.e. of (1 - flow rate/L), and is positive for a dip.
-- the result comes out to 0.8 kPa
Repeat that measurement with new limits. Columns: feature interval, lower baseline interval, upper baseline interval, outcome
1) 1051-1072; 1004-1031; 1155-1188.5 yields -0.6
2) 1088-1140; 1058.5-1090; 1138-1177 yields -1.8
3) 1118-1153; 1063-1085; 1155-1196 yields -0.7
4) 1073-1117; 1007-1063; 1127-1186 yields 0.6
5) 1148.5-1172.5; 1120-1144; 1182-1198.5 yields 1.7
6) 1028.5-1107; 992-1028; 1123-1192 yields -1.8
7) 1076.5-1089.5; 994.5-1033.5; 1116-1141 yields 0.5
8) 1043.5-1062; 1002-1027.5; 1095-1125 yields -1.0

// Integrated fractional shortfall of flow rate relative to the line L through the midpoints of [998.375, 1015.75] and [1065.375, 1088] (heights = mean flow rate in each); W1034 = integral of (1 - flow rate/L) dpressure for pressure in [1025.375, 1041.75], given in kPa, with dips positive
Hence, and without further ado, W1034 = -0.9 kPa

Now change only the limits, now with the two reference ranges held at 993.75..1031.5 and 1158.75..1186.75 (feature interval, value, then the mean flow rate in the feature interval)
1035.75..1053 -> -1.2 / 3.25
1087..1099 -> -0.1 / 3.21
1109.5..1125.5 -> -0.2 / 3.31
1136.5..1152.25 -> 0.1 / 3.32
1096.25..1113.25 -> -0.3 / 3.29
